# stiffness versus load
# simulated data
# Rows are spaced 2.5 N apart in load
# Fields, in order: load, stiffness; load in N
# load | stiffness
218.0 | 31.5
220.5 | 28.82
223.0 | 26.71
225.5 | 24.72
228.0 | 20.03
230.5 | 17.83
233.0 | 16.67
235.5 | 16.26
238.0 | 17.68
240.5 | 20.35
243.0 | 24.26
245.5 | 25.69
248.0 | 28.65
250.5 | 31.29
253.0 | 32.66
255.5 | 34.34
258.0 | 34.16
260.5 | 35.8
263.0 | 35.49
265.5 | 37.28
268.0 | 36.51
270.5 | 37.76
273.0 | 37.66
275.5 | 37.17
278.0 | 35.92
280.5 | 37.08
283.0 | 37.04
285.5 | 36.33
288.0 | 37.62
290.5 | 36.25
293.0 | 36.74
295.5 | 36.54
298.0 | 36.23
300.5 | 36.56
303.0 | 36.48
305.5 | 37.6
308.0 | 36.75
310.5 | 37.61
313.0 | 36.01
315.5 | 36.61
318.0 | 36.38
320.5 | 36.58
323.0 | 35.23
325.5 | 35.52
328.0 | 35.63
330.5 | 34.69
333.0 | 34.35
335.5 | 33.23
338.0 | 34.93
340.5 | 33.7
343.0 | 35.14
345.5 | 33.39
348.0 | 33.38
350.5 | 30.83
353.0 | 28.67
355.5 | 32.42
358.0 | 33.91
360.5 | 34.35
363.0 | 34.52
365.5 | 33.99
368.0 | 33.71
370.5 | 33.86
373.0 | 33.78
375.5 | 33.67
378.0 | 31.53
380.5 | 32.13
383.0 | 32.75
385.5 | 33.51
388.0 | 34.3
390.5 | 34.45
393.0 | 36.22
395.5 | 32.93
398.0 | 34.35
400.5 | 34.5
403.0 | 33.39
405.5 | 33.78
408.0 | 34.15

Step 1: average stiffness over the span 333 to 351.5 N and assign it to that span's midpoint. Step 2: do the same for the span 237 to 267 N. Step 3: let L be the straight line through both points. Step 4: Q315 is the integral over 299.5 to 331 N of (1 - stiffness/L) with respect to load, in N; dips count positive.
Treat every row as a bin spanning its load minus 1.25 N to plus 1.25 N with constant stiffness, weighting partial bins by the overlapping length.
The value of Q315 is -3.69 N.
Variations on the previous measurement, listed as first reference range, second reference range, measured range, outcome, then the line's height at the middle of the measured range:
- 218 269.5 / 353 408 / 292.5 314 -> -4.7 N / 30.1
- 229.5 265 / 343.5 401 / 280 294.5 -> -4.0 N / 28.9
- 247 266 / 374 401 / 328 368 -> 0.2 N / 33.6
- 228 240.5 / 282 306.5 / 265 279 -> -3.5 N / 29.7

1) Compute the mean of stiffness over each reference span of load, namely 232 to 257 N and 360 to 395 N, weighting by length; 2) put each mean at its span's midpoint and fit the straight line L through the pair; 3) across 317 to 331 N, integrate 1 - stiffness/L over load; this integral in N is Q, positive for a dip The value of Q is -2.6 N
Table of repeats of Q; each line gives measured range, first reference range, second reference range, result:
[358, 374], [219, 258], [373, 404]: -0.9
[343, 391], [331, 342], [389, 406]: 1.5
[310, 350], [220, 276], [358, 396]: -4.1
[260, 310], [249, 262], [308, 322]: -2.4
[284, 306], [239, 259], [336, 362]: -4.3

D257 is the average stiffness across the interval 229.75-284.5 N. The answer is 30.5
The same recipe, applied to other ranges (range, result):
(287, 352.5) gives 35.5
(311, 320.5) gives 36.5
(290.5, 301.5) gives 36.5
